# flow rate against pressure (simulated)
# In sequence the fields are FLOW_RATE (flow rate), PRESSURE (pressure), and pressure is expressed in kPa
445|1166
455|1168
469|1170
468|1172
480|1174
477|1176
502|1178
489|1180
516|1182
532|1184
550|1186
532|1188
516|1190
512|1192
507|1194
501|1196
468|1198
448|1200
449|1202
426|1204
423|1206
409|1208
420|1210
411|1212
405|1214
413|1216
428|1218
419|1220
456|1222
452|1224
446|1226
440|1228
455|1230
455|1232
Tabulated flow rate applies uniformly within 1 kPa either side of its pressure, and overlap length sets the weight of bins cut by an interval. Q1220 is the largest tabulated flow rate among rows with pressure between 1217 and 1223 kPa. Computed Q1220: 456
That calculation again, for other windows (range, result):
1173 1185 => 532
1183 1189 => 550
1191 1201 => 512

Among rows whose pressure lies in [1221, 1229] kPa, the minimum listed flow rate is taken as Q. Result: 440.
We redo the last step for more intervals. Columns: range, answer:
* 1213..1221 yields 405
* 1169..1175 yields 468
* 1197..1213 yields 409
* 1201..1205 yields 426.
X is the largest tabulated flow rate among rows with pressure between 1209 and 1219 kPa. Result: 428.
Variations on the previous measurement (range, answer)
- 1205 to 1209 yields 423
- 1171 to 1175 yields 480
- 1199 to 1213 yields 449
